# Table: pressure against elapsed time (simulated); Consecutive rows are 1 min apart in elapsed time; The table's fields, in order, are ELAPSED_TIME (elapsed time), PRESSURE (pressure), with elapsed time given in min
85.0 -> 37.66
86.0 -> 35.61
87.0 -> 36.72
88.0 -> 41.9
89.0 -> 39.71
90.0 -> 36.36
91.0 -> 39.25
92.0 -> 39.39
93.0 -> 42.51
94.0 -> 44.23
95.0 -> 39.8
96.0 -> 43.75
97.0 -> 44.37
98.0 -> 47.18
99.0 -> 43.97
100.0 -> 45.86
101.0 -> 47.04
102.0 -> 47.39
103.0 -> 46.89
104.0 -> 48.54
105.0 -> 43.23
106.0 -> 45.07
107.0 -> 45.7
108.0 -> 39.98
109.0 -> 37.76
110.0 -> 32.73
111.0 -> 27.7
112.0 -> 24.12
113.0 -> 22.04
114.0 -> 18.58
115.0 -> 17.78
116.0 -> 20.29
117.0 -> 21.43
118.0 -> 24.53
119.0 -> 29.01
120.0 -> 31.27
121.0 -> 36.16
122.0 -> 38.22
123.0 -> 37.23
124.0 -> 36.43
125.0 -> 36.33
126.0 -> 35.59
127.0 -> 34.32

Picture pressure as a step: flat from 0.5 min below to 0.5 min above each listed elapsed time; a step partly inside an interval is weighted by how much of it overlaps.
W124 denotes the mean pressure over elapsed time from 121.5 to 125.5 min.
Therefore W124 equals 37.1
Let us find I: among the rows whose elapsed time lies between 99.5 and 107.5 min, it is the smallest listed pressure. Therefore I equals 43.23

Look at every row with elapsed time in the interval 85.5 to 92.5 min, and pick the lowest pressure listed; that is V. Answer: 35.61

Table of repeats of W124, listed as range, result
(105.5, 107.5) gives 45.4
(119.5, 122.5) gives 35.2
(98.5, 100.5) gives 44.9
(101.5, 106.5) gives 46.2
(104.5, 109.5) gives 42.3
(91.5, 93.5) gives 41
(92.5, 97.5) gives 42.9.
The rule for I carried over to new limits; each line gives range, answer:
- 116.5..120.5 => 21.43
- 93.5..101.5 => 39.8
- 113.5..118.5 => 17.78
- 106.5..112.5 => 24.12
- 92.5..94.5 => 42.51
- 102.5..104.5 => 46.89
